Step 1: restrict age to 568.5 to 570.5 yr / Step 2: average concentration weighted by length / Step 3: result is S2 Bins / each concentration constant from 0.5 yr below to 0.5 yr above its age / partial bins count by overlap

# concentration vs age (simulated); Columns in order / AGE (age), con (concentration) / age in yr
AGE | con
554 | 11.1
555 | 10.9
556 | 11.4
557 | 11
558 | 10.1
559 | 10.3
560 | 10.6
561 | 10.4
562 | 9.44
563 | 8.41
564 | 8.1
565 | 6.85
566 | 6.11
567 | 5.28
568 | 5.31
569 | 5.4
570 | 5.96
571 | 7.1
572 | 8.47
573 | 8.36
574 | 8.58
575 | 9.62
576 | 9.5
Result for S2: 5.68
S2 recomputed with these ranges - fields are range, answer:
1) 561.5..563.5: 8.93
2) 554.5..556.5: 11.2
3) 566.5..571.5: 5.81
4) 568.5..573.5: 7.06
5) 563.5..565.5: 7.47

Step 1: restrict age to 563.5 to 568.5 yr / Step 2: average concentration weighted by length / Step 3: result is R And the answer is 6.33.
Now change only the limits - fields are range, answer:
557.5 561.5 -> 10.3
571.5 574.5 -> 8.47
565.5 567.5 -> 5.7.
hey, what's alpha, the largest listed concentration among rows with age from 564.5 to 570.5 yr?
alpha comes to 6.85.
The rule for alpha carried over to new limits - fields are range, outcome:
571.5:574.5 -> 8.58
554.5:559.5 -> 11.4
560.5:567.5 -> 10.4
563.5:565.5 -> 8.1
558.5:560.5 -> 10.6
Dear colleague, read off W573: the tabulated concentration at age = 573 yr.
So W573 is 8.36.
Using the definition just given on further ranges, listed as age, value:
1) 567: 5.28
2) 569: 5.4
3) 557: 11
